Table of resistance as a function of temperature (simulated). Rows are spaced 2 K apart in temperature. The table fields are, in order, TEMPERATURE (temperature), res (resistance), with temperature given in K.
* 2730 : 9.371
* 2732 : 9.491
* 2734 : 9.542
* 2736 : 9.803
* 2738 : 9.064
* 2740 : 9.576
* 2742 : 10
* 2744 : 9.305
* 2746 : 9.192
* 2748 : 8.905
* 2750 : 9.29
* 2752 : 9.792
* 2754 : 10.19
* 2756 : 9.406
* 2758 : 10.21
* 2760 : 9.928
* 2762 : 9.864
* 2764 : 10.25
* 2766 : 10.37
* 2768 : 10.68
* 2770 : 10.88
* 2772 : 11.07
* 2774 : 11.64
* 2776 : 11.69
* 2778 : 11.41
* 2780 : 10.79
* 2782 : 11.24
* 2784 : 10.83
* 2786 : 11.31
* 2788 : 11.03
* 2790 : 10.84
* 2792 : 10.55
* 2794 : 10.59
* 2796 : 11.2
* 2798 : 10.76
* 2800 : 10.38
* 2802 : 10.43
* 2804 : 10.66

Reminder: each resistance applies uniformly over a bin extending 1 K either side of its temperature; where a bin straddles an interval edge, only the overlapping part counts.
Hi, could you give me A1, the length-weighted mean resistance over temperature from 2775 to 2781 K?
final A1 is 11.3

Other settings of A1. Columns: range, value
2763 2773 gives 10.7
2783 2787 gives 11.1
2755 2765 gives 9.93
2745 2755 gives 9.47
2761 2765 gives 10.1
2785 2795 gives 10.9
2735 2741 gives 9.48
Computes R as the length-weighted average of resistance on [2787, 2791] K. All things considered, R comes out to 10.9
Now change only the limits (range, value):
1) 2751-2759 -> 9.9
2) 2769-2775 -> 11.2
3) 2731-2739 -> 9.47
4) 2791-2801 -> 10.7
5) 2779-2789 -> 11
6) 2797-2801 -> 10.6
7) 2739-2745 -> 9.63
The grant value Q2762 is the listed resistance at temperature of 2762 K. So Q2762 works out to 9.864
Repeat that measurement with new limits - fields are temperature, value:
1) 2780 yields 10.79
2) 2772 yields 11.07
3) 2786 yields 11.31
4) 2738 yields 9.064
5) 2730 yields 9.371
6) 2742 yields 10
